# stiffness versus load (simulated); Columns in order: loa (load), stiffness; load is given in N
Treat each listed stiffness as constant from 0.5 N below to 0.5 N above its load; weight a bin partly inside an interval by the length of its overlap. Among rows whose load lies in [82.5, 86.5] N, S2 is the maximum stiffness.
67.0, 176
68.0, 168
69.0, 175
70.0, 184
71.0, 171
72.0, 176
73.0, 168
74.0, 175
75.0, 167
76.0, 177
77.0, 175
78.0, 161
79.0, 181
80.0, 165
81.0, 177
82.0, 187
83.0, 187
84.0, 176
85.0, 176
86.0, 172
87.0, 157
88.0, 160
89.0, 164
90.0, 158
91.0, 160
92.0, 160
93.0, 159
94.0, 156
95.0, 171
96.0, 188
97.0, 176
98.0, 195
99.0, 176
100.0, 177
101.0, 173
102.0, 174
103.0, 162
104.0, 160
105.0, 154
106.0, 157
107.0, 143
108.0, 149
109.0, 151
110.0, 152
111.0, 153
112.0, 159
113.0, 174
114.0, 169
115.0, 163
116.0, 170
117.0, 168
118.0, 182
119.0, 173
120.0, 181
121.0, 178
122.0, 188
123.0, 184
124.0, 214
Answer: 187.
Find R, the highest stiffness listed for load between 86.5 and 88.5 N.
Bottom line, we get 160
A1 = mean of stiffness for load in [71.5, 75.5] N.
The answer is 172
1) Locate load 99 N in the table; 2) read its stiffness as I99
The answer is 176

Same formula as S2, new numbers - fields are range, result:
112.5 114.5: 174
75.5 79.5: 181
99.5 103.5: 177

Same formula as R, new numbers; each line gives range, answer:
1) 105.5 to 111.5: 157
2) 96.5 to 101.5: 195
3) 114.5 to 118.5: 182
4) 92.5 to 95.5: 171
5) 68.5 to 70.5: 184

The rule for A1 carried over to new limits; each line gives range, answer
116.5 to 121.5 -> 176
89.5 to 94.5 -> 159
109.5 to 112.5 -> 155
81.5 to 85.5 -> 182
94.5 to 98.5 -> 182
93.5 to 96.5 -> 172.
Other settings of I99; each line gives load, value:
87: 157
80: 165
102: 174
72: 176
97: 176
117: 168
